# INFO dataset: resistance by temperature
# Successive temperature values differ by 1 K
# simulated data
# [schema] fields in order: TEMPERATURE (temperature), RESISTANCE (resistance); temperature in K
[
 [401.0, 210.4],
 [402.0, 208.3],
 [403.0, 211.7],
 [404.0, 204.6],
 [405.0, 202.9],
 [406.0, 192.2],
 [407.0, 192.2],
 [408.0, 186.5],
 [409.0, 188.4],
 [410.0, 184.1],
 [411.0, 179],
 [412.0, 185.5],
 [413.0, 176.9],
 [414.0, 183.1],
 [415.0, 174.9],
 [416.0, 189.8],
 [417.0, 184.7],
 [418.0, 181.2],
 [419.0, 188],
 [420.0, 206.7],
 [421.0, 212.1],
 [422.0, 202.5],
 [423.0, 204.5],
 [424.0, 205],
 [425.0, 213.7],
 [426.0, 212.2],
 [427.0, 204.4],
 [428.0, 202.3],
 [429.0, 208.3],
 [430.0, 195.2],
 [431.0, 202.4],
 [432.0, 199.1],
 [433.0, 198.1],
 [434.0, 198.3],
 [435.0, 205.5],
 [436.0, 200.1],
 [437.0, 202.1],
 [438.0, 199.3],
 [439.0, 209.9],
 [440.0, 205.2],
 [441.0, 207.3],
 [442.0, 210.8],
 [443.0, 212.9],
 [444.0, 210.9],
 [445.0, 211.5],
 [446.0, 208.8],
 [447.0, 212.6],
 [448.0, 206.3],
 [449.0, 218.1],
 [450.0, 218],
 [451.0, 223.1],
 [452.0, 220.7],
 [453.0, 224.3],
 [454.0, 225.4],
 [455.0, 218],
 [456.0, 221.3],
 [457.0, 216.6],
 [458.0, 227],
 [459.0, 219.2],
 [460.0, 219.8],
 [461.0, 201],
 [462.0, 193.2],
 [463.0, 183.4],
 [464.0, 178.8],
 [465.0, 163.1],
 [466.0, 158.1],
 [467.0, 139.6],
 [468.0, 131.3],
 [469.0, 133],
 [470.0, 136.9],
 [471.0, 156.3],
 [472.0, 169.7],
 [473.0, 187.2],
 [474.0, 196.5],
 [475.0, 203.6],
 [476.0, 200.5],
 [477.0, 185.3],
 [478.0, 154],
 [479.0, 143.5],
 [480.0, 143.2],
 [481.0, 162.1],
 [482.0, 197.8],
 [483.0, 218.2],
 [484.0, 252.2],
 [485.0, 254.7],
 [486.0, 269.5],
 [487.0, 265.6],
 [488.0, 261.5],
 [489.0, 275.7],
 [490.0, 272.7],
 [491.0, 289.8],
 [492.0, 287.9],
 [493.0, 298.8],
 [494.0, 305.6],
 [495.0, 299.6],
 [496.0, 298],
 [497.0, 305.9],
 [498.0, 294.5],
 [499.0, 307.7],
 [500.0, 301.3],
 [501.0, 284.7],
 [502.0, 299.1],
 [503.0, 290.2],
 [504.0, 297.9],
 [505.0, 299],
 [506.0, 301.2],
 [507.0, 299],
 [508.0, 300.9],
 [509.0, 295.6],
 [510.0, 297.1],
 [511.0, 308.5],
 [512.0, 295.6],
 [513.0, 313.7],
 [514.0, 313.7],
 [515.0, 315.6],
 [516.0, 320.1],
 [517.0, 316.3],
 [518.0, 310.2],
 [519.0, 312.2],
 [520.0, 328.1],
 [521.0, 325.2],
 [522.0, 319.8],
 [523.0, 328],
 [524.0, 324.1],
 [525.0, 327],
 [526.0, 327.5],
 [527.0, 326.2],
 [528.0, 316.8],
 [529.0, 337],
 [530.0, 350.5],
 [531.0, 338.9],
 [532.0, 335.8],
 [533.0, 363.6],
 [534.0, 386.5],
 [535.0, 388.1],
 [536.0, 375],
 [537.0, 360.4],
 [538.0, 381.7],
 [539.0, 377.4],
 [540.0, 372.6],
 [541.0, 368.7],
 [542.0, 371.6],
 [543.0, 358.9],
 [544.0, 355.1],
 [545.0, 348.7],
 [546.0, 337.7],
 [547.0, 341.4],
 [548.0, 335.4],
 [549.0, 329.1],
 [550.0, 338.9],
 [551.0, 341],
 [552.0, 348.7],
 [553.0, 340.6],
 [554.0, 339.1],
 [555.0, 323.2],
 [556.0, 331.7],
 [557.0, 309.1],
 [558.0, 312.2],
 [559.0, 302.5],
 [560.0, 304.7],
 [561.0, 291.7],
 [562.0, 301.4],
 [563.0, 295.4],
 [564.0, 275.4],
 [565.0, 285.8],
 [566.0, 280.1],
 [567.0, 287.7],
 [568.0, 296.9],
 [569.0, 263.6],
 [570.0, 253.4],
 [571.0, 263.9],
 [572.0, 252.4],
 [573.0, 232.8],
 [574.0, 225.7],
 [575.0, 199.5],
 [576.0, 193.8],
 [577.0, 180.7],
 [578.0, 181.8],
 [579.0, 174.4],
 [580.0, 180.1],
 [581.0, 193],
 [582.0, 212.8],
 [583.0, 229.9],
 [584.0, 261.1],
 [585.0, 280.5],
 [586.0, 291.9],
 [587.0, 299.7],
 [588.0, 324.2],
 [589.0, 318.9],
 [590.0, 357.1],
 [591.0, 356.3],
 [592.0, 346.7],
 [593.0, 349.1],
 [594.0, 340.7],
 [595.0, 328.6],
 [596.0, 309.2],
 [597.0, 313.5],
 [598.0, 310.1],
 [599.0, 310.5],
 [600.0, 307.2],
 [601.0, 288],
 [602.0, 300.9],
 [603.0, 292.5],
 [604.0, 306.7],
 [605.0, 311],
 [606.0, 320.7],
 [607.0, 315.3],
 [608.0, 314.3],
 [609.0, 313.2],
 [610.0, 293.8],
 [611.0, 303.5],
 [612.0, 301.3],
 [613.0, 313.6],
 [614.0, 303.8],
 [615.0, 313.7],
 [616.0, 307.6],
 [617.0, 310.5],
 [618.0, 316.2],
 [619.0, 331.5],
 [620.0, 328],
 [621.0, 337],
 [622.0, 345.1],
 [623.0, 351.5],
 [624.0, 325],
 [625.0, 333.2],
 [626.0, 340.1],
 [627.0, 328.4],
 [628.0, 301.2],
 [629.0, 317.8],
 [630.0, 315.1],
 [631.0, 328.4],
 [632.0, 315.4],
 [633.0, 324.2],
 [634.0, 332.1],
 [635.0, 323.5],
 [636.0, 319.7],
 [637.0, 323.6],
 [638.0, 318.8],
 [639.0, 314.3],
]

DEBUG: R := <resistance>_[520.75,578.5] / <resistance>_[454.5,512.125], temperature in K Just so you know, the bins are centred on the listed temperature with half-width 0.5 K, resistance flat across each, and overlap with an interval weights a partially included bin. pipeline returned 1.3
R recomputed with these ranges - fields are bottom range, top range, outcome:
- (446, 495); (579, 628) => 1.46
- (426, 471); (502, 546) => 1.67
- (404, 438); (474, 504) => 1.29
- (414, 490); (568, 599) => 1.34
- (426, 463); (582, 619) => 1.47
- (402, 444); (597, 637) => 1.60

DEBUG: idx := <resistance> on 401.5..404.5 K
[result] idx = 208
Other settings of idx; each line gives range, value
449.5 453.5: 222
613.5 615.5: 309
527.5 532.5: 336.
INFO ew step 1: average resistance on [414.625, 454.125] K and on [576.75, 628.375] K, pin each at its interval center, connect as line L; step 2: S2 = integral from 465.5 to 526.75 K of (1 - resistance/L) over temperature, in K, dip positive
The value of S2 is -4.8 K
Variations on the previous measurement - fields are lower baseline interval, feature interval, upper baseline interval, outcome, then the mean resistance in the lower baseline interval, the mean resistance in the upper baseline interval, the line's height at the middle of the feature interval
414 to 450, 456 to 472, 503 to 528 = 4.3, 203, 312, 245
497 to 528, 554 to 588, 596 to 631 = 5.5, 309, 315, 313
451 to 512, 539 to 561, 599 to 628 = -4.9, 234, 316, 277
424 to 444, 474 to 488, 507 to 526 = 3.2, 205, 314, 267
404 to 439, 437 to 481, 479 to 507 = 7.5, 196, 270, 235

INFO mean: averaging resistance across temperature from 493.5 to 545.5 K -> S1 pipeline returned 326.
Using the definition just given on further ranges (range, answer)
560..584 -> 243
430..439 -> 201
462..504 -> 226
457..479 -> 178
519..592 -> 307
